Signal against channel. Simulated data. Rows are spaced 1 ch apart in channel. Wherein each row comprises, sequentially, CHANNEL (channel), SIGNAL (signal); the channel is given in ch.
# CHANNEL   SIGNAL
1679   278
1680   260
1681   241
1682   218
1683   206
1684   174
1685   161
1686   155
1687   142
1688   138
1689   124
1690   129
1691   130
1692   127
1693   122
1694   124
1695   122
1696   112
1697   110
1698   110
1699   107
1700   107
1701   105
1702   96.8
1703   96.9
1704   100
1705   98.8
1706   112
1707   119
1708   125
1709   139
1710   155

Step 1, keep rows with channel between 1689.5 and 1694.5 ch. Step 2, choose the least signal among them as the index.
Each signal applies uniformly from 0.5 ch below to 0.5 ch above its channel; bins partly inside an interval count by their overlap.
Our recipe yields 122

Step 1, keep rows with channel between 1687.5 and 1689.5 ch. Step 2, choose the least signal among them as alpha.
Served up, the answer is 124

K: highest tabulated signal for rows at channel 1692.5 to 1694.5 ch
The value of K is 124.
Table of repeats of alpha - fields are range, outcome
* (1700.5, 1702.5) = 96.8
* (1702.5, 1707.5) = 96.9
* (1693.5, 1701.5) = 105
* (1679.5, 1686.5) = 155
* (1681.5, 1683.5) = 206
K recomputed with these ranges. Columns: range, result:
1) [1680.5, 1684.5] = 241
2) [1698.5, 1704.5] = 107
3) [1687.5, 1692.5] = 138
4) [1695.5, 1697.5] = 112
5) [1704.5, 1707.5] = 119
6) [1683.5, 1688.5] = 174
